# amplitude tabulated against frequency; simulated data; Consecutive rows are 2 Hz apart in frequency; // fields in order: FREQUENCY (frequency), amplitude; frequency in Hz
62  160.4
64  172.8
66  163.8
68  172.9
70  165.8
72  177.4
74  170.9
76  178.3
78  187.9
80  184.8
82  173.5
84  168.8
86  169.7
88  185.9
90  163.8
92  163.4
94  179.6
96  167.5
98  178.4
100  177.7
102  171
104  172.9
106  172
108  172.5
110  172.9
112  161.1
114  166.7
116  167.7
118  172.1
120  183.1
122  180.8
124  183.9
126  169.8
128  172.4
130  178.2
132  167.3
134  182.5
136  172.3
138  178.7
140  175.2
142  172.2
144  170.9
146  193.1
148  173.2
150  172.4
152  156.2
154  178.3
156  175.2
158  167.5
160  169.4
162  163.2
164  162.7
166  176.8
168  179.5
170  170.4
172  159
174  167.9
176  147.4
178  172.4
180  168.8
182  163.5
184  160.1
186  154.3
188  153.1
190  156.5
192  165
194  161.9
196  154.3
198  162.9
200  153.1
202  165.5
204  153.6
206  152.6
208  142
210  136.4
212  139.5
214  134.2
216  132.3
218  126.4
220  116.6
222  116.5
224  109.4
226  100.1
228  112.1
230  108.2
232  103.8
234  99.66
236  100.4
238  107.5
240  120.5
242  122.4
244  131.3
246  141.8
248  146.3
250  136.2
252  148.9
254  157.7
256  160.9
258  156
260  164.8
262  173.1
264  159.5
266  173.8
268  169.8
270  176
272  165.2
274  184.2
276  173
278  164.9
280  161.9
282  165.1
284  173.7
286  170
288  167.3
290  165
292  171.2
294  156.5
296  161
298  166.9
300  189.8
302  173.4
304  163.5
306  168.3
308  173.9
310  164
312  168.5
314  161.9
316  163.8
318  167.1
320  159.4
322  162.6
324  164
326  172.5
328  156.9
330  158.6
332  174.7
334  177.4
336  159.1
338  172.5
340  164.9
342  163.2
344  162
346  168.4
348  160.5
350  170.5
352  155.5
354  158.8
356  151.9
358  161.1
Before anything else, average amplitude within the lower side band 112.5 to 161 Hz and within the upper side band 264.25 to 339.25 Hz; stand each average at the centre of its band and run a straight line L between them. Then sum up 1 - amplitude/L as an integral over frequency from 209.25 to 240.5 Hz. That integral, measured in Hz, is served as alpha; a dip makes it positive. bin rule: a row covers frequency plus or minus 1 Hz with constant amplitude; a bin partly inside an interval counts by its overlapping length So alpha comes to 10.0 Hz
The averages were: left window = 174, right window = 168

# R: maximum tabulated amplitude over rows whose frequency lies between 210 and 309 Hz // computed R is 189.8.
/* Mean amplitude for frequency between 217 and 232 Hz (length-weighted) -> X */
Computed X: 112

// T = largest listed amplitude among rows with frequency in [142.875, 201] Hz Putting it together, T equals 193.1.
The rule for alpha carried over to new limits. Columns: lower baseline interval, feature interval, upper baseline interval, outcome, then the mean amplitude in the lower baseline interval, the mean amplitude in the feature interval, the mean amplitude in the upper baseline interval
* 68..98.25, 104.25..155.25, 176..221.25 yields -2.8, 174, 174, 151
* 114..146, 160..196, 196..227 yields -2.6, 175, 164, 137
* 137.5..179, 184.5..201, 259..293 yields 1.2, 170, 158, 169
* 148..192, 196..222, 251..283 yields 3.7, 166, 142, 166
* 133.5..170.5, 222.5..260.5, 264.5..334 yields 9.6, 173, 127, 168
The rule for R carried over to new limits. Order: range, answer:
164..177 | 179.5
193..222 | 165.5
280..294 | 173.7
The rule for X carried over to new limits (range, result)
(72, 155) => 174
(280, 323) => 167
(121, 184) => 171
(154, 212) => 161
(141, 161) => 173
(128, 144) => 175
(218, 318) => 151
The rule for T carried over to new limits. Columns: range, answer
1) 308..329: 173.9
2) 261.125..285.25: 184.2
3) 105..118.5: 172.9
